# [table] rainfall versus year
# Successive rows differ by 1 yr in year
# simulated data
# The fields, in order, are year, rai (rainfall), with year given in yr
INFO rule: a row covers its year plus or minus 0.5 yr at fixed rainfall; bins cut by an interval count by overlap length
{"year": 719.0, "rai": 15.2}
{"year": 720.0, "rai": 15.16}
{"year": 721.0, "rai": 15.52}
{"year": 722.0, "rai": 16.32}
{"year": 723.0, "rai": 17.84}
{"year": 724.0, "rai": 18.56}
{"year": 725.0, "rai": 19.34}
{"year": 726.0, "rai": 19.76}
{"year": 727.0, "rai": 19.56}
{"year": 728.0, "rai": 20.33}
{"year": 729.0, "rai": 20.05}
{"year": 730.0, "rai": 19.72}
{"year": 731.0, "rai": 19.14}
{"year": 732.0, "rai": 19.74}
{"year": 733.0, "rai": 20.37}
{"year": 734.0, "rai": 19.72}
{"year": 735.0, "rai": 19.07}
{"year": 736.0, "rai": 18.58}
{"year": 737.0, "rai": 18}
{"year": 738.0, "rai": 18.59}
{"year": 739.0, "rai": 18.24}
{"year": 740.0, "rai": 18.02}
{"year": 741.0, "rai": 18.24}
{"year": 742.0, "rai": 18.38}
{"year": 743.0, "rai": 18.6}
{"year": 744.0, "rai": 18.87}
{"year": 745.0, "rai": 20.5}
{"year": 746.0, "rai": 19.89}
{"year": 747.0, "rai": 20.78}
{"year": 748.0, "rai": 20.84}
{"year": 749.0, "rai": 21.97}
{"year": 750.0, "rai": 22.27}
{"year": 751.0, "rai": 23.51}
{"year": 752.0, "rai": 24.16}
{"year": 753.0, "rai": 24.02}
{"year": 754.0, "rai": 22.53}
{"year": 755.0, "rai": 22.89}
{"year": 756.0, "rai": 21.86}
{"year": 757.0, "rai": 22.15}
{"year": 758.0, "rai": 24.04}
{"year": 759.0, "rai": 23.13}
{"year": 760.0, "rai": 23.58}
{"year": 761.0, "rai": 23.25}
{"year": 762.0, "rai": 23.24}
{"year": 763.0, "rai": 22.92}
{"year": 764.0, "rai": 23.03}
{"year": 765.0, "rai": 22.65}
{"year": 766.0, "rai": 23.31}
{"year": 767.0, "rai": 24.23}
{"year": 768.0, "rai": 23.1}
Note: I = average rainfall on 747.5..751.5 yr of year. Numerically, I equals 22.1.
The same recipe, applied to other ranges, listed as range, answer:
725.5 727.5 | 19.7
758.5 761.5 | 23.3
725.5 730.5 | 19.9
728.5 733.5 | 19.8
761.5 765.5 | 23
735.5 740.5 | 18.3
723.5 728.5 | 19.5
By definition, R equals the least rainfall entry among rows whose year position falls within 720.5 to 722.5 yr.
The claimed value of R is 15.52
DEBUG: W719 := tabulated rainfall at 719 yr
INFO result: 15.2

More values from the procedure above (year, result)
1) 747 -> 20.78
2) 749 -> 21.97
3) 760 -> 23.58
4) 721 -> 15.52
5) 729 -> 20.05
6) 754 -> 22.53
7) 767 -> 24.23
